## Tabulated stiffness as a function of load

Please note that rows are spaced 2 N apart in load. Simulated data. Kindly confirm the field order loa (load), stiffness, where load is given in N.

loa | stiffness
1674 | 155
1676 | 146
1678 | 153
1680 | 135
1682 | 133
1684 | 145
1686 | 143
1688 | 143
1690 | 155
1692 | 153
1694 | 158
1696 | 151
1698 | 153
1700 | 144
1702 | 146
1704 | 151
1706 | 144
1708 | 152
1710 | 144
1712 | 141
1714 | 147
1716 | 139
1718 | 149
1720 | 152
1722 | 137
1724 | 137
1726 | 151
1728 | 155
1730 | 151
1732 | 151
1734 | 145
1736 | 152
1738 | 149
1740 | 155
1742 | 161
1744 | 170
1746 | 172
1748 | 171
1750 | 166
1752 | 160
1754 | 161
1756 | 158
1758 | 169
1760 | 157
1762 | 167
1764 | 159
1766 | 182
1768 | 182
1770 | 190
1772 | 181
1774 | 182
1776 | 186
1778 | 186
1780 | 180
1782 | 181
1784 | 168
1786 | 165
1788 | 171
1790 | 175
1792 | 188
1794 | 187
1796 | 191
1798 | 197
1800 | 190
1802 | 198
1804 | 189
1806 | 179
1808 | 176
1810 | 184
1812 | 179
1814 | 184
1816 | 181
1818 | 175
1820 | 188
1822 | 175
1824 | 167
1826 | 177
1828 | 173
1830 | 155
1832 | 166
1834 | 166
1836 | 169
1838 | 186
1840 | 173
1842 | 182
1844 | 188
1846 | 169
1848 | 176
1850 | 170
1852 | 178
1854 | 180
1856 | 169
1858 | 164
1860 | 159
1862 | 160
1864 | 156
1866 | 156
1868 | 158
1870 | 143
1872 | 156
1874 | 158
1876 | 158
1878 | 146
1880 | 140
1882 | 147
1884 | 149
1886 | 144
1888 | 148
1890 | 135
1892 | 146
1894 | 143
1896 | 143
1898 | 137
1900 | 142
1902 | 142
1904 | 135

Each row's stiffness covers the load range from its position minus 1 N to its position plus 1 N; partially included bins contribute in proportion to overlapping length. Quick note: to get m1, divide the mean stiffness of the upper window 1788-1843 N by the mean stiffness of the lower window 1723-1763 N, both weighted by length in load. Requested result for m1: 1.14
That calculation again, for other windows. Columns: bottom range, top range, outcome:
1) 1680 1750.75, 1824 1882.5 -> 1.10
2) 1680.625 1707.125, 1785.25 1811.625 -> 1.25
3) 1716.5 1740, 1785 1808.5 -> 1.24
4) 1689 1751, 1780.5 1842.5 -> 1.18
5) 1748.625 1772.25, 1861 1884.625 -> 0.90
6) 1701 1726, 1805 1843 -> 1.21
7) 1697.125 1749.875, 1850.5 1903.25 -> 1.01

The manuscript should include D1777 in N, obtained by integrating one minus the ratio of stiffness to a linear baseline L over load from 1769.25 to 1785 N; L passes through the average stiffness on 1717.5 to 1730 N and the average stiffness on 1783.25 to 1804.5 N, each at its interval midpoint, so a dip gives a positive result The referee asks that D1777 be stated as -0.62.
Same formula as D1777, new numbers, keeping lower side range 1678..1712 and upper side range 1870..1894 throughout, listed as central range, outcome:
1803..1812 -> -2.10 N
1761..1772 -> -2.19 N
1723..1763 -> -2.95 N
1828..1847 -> -3.27 N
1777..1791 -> -2.66 N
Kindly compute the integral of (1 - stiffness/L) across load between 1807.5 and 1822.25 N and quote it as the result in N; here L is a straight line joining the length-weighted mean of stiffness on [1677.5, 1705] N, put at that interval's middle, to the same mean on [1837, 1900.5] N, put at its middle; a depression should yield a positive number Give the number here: -2.5 N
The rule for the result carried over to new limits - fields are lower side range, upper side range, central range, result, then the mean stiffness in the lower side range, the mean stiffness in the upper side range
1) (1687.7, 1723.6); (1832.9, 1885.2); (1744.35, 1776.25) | -3.68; 148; 164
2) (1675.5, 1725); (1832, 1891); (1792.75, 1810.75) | -3.71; 146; 162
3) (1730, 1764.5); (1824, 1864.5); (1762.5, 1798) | -3.53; 160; 171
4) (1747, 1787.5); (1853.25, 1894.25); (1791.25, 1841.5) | -4.93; 173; 153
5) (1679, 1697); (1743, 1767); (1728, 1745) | 0.66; 146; 166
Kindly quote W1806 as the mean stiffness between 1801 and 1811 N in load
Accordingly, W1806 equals 185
